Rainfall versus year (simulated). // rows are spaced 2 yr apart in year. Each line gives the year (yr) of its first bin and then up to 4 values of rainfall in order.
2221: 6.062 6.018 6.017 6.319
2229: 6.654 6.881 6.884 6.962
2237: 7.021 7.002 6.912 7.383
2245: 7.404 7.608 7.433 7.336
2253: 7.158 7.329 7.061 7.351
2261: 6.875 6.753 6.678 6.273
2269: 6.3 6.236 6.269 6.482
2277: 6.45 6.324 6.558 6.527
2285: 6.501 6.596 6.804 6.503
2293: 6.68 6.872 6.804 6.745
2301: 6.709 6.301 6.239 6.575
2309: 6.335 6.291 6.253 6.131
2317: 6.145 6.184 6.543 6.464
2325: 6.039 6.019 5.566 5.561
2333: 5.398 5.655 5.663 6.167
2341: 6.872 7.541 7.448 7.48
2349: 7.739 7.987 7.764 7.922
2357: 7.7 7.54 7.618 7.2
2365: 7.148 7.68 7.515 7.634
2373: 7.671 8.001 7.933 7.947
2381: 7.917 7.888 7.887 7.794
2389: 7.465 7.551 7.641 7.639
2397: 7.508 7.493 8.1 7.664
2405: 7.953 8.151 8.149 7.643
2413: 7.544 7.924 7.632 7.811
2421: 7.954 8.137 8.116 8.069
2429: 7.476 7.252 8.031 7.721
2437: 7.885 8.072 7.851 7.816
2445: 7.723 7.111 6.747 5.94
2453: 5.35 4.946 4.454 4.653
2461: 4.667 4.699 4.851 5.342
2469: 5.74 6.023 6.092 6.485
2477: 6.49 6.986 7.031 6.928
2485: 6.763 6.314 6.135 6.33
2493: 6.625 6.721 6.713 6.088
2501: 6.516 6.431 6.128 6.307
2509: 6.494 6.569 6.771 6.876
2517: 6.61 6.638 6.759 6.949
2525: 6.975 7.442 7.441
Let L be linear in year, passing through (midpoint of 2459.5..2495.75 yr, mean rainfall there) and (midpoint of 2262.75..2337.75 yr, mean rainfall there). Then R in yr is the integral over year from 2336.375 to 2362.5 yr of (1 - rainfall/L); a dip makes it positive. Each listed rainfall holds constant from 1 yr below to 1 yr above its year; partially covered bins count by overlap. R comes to -4.6 yr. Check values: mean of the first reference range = 6.32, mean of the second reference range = 6.1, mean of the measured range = 7.36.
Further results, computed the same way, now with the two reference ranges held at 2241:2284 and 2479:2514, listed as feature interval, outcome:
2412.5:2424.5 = -2.2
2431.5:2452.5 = -2.6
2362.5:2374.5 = -1.4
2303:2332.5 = 2.7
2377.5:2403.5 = -4.1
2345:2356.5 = -1.7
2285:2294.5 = 0.2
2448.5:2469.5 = 4.5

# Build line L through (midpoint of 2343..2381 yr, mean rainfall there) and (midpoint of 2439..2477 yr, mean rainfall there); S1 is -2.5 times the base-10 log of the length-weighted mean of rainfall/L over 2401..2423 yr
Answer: -0.16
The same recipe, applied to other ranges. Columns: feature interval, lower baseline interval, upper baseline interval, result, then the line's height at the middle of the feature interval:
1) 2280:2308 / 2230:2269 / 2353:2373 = 0.10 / 7.25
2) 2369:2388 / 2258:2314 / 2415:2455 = -0.11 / 7.11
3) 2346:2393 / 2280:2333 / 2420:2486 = -0.19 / 6.49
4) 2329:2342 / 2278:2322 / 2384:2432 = 0.18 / 6.91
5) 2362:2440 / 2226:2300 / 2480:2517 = -0.17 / 6.65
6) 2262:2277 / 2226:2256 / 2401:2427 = 0.13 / 7.22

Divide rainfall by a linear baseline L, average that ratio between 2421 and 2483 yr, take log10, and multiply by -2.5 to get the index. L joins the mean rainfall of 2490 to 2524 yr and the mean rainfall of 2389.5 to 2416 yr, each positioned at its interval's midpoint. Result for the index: 0.093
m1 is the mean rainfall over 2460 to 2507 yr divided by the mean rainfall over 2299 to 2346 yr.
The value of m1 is 1.0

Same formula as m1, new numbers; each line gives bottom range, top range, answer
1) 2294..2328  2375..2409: 1.22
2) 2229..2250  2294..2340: 0.87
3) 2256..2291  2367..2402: 1.17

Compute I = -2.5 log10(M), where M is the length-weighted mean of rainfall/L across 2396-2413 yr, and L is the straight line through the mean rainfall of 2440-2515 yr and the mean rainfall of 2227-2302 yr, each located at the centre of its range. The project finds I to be -0.21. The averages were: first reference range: 6.81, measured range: 7.82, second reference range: 6.25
